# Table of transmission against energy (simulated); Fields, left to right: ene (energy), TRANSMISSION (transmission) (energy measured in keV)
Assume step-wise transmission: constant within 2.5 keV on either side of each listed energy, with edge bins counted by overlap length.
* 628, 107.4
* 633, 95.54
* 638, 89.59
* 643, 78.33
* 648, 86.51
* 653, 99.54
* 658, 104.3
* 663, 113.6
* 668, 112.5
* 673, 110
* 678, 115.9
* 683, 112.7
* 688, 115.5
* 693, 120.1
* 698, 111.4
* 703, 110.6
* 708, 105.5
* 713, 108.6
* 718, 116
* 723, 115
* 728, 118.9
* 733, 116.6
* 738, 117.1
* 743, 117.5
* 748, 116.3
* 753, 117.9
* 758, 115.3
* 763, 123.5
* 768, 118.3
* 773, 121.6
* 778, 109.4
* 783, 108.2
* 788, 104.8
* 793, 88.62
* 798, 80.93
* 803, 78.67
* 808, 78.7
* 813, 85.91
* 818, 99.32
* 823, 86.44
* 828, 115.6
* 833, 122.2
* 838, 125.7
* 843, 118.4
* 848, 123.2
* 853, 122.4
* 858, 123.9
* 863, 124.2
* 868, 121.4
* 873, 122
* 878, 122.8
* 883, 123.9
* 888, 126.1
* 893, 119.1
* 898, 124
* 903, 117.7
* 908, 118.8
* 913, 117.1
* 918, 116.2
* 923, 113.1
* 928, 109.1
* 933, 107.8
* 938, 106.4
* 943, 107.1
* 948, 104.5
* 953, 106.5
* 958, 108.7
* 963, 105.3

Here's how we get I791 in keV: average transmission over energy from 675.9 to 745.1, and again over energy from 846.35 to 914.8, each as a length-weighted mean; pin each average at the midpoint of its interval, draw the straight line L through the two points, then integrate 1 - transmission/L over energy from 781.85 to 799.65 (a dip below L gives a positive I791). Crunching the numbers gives 3.4 keV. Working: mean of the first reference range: 114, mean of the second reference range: 122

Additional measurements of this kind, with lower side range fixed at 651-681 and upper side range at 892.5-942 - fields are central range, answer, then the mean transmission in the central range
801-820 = 4.6 keV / 85.5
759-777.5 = -1.3 keV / 119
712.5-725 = -0.4 keV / 114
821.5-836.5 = 0.3 keV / 111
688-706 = -0.6 keV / 114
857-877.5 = -1.7 keV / 123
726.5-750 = -1.3 keV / 117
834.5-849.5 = -1.2 keV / 122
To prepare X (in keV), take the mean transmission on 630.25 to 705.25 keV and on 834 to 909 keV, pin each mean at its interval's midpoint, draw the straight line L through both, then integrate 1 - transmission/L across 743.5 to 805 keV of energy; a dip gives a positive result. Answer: 3.4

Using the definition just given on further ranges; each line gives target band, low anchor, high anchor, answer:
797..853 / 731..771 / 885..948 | 6.5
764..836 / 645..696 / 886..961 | 6.8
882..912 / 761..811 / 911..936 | -3.0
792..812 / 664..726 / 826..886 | 6.3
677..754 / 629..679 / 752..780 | -3.4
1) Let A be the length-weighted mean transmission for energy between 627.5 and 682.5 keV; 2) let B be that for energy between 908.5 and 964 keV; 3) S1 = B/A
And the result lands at 1.08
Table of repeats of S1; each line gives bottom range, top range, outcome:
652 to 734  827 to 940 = 1.06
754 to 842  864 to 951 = 1.12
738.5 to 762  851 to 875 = 1.05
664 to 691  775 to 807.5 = 0.83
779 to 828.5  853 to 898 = 1.33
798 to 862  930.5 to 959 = 1.01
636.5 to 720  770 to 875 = 1.01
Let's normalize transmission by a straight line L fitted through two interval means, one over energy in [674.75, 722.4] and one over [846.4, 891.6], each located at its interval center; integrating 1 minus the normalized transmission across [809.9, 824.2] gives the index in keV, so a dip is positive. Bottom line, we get 3.5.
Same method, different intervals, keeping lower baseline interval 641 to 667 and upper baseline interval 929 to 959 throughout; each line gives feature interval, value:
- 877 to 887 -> -1.8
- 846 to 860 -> -2.6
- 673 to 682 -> -1.4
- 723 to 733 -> -1.7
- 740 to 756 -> -2.6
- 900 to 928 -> -2.7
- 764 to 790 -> -3.0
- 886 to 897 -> -1.8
